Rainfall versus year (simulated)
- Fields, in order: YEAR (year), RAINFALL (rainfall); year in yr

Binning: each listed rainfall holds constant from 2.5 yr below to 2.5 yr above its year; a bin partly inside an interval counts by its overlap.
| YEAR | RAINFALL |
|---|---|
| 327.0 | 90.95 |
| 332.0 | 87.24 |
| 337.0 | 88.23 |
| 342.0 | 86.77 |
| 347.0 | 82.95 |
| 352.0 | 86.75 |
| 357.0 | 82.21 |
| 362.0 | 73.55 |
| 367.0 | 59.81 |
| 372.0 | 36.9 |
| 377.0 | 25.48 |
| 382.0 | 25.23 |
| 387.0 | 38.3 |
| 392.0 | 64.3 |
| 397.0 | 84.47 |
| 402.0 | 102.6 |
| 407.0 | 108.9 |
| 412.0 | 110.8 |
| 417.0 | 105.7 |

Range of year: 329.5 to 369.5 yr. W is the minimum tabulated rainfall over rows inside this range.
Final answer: 59.81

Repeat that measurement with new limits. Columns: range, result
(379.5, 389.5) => 25.23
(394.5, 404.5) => 84.47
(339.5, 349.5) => 82.95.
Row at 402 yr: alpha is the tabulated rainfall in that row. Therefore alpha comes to 102.6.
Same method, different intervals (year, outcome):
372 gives 36.9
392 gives 64.3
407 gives 108.9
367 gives 59.81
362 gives 73.55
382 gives 25.23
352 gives 86.75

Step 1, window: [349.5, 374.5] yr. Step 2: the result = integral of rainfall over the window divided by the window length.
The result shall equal 67.8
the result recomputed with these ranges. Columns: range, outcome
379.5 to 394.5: 42.6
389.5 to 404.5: 83.8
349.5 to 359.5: 84.5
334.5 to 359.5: 85.4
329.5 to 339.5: 87.7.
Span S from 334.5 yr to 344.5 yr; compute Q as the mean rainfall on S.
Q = 87.5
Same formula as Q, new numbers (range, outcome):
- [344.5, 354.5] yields 84.8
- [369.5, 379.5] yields 31.2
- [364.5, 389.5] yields 37.1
